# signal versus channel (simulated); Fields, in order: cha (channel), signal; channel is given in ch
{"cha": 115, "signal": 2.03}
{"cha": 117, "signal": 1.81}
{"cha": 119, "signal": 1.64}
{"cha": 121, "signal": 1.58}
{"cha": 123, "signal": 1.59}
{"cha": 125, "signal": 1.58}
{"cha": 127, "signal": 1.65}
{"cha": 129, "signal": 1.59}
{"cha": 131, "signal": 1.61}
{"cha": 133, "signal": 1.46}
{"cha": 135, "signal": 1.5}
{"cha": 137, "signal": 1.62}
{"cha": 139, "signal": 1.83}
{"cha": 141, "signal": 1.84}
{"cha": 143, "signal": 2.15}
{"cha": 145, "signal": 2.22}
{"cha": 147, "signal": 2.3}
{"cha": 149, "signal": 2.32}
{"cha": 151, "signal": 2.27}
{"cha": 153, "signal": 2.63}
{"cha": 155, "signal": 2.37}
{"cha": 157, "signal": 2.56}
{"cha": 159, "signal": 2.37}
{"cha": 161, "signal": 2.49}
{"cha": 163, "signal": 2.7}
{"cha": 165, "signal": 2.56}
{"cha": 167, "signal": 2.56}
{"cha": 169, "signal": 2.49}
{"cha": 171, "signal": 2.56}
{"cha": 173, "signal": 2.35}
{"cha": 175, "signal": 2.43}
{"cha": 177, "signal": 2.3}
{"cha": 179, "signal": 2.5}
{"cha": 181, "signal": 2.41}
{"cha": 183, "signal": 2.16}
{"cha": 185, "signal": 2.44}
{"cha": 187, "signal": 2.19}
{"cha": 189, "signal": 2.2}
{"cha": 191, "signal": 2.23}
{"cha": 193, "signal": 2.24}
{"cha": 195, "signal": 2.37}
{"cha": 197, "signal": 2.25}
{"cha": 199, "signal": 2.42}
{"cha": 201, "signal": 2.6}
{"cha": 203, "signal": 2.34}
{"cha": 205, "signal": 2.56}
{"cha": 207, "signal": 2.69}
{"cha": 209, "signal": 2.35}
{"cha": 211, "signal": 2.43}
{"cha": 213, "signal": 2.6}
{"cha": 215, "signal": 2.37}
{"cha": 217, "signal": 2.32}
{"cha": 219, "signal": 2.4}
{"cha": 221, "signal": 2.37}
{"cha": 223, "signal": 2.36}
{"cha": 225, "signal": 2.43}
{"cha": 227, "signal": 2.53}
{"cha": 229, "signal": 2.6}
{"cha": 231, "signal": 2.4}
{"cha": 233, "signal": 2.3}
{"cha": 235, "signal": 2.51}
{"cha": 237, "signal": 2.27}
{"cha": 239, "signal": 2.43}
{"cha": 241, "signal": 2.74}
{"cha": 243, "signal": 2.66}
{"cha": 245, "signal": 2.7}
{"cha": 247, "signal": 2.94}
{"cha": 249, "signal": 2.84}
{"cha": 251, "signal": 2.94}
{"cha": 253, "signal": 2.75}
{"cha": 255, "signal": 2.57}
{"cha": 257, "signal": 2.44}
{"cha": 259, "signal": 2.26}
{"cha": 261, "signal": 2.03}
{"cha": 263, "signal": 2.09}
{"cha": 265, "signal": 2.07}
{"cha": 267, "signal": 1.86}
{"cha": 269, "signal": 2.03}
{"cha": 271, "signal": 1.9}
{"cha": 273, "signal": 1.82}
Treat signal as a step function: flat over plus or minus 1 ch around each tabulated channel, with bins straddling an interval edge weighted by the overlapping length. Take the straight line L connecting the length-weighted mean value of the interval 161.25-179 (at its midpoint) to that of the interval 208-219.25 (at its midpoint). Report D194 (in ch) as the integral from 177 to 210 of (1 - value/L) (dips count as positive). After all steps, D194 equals 1.1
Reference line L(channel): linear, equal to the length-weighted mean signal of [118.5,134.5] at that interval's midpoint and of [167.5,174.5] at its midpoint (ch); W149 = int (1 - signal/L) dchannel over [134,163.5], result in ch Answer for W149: -2.39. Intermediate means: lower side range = 1.58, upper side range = 2.47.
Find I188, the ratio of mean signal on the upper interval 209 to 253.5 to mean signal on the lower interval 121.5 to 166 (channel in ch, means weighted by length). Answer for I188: 1.24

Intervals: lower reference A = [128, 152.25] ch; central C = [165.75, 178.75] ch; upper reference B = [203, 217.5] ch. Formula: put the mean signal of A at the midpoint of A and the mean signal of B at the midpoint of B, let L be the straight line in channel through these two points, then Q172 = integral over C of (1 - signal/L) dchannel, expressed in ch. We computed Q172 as -1.8 ch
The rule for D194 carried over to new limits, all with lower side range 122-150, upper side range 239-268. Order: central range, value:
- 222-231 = -0.5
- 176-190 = -1.6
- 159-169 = -2.9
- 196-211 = -1.8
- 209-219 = -0.7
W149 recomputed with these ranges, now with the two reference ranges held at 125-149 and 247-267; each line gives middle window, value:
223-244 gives -1.50 ch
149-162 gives -3.62 ch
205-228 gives -2.28 ch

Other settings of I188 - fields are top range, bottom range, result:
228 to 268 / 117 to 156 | 1.31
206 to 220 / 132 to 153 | 1.24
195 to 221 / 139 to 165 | 1.04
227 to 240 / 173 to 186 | 1.02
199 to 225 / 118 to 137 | 1.55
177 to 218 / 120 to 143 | 1.45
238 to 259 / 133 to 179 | 1.18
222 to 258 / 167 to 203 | 1.09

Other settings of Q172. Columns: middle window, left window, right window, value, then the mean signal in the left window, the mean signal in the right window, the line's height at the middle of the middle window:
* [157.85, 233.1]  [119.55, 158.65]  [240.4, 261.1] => -4.4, 1.93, 2.65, 2.29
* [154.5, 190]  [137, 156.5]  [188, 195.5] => -3.2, 2.19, 2.25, 2.23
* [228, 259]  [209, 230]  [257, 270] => -4.9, 2.44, 2.09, 2.25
